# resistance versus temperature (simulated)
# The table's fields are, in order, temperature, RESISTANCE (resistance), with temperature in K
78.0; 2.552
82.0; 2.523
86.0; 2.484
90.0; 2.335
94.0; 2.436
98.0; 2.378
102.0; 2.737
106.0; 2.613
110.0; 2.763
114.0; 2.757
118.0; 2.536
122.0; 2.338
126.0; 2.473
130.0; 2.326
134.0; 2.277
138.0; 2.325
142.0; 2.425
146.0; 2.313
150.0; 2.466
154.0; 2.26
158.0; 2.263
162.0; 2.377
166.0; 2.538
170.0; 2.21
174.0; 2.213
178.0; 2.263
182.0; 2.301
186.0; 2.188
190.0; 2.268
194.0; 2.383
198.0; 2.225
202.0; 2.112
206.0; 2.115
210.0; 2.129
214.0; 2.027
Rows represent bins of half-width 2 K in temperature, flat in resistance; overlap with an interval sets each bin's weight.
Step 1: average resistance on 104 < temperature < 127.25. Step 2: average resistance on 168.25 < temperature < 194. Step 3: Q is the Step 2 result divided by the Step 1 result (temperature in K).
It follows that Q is 0.87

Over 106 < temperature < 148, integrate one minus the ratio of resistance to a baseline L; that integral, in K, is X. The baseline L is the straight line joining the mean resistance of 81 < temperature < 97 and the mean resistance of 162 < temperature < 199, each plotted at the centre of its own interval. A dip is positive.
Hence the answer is -1.5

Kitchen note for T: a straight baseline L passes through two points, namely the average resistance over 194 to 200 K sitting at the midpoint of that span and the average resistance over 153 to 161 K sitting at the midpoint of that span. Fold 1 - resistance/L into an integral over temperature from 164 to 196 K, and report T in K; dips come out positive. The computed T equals -0.26 K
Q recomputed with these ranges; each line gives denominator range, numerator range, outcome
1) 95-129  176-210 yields 0.87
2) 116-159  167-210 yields 0.94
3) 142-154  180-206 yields 0.94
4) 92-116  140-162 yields 0.90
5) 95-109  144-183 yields 0.90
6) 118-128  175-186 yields 0.93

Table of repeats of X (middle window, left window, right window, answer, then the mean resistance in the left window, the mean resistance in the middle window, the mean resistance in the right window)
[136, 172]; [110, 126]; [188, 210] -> 0.79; 2.56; 2.35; 2.21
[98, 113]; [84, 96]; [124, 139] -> -1.70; 2.42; 2.66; 2.35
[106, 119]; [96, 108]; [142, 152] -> -0.78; 2.58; 2.69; 2.4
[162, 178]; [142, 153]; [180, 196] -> 0.06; 2.38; 2.32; 2.29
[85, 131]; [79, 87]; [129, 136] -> -2.24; 2.51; 2.52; 2.3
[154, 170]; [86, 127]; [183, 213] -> -0.15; 2.54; 2.35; 2.2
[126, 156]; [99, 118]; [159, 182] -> 1.67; 2.68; 2.35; 2.32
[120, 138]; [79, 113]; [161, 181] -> 0.67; 2.54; 2.35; 2.32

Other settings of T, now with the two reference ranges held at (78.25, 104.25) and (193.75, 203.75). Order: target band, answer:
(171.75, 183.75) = 0.07 K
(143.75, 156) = -0.04 K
